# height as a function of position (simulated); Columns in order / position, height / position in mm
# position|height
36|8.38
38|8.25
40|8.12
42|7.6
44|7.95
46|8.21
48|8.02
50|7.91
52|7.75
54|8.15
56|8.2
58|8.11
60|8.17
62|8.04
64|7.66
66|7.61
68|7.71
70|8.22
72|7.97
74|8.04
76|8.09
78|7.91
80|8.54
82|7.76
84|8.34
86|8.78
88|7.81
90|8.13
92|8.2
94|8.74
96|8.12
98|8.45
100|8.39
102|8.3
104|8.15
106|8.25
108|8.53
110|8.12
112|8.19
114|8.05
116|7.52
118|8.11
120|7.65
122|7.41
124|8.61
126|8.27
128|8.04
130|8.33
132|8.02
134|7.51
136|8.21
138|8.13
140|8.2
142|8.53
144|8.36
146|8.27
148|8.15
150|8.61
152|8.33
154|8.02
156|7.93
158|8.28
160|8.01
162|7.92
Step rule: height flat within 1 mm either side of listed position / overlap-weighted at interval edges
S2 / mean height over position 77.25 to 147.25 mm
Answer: 8.17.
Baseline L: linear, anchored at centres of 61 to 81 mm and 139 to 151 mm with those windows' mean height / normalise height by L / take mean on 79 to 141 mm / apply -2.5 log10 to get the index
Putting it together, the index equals 0.00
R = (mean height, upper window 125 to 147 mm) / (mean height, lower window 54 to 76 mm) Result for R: 1.02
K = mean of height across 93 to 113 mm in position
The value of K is 8.32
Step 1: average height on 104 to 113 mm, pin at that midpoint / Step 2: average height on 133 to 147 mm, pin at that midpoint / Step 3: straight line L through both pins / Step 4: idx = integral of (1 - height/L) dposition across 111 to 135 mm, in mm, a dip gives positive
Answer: 0.7 mm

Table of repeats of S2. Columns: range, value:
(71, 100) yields 8.21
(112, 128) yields 7.97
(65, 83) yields 7.98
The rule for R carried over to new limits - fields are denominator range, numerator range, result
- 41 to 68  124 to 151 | 1.03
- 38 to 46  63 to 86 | 1.01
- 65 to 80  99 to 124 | 1.01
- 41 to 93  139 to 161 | 1.03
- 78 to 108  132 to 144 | 0.98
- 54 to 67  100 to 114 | 1.03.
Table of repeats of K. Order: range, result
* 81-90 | 8.17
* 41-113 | 8.11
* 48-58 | 8.02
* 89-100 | 8.33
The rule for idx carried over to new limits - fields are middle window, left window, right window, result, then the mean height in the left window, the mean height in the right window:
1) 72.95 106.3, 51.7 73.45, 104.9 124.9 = -0.9 mm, 7.97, 8.04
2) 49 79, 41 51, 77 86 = 0.4 mm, 7.94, 8.21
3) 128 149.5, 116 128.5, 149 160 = -0.2 mm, 7.97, 8.21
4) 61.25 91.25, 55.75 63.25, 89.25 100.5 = 0.6 mm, 8.11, 8.34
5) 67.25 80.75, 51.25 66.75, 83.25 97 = 0.1 mm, 7.97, 8.3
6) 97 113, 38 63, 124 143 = -0.4 mm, 8.03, 8.16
